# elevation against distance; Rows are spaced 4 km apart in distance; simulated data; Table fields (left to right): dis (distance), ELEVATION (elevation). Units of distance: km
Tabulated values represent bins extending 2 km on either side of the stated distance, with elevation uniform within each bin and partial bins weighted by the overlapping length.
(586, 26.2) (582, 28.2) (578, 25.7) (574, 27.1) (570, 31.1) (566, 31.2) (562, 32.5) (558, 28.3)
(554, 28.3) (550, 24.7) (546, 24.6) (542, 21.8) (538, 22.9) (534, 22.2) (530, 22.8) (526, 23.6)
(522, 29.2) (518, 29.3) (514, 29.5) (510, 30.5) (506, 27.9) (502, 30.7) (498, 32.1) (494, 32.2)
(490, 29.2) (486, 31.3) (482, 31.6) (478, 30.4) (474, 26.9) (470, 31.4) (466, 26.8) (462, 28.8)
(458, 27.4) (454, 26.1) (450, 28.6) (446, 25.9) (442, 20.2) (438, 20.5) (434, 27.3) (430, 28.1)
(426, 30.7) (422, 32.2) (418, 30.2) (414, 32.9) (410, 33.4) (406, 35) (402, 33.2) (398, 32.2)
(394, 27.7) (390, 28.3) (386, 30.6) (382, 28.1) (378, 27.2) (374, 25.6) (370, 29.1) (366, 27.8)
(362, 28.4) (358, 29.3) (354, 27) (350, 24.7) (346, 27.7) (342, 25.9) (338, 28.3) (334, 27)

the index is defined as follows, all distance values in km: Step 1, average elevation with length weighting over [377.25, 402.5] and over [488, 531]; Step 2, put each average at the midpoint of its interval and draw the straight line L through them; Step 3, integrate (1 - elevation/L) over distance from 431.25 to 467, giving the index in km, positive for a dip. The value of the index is 4.3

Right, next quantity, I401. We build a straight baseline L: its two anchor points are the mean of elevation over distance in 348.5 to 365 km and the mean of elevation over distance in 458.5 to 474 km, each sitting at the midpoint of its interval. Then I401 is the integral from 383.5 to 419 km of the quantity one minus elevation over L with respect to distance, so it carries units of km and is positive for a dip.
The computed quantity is -4.5 km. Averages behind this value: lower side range 27.5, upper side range 28.6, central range 31.5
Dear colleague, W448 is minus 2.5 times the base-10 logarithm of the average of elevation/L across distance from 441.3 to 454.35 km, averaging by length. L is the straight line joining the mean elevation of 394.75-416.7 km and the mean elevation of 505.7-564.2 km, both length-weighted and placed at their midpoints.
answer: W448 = 0.20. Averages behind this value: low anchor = 32.9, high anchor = 26.5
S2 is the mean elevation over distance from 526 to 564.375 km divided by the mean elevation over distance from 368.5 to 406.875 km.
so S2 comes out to 0.86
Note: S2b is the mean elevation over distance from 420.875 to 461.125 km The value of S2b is 26.6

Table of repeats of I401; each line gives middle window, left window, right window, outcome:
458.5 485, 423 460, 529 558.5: -3.7 km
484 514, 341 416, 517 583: -3.4 km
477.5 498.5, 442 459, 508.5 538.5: -3.9 km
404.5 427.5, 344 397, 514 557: -4.4 km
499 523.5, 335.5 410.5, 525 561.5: -4.0 km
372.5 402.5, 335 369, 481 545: -1.6 km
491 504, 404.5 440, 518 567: -1.9 km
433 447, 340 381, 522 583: 2.0 km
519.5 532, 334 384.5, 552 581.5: 1.5 km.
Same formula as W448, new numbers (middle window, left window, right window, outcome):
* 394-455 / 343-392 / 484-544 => -0.052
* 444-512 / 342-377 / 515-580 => -0.092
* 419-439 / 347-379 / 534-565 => -0.052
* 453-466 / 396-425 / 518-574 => 0.113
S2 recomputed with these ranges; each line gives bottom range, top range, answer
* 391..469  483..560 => 0.95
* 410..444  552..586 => 1.03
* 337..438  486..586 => 0.96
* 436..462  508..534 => 1.08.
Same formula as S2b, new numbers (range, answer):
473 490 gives 30.1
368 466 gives 28.7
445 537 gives 28.4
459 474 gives 28.6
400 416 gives 33.6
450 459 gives 27.1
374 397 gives 28.3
